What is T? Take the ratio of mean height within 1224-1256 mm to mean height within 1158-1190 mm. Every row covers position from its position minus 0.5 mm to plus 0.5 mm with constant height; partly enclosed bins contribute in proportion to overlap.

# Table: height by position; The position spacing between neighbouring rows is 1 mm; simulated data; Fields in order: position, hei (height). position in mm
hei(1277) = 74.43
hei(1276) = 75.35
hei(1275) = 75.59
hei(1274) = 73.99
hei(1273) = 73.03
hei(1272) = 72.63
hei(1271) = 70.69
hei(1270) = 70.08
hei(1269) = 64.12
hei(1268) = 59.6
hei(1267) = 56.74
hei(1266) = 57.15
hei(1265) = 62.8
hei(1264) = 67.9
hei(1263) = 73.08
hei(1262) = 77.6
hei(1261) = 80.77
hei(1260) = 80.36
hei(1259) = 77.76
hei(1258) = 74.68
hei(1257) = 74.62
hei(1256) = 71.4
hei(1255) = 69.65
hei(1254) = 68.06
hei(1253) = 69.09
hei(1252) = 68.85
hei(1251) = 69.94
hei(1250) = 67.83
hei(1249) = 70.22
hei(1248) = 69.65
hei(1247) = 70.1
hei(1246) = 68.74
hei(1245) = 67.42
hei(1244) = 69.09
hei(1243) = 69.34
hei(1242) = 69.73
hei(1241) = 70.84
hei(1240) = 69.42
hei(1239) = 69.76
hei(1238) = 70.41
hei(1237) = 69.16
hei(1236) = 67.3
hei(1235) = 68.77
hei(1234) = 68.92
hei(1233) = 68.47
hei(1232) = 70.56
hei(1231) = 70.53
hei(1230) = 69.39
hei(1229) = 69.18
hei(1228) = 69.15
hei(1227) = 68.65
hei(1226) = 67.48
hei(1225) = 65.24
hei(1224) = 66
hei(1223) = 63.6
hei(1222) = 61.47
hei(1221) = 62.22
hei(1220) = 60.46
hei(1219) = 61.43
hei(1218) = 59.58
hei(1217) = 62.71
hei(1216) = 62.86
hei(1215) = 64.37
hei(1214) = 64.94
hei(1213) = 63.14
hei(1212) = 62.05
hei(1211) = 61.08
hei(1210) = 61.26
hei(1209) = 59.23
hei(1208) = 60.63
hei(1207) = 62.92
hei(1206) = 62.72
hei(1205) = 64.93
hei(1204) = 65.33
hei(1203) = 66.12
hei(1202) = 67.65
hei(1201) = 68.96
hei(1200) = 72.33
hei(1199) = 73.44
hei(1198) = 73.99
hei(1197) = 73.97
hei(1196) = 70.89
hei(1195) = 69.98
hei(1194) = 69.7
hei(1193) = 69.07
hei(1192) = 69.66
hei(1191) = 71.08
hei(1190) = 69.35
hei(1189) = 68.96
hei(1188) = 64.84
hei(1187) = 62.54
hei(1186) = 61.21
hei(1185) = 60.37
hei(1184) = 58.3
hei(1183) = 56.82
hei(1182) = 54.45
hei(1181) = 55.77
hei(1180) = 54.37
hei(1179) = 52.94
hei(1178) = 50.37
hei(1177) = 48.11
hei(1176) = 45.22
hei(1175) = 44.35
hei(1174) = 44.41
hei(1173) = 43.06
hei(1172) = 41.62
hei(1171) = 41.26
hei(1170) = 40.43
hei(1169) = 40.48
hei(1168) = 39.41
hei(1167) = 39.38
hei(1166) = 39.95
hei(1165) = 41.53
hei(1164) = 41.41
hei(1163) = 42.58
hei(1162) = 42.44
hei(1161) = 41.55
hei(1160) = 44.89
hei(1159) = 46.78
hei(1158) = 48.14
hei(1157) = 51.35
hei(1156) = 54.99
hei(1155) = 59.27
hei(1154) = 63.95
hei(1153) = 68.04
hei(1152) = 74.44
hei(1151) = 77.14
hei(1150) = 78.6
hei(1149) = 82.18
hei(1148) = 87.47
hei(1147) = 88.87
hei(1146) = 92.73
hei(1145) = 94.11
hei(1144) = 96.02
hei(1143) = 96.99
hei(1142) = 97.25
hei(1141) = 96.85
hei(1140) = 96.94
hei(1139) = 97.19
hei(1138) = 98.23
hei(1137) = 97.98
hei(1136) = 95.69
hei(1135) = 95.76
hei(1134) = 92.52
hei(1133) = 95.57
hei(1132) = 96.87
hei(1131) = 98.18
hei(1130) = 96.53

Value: 1.41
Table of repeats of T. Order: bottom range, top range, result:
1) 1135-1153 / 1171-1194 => 0.63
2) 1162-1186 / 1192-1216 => 1.41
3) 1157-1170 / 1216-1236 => 1.55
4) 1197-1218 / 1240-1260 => 1.08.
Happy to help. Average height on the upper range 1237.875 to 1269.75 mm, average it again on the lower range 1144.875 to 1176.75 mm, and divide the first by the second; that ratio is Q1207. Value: 1.26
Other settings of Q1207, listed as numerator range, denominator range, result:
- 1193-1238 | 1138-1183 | 1.08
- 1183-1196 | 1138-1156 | 0.78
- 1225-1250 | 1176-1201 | 1.09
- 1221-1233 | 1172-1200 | 1.11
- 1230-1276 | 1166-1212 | 1.19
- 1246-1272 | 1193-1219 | 1.06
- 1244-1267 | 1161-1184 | 1.54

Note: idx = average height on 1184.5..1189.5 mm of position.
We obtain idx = 63.6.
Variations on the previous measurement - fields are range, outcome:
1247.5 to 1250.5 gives 69.2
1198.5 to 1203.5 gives 69.7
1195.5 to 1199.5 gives 73.1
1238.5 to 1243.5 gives 69.8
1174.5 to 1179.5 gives 48.2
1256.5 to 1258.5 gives 74.7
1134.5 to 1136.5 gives 95.7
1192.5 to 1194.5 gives 69.4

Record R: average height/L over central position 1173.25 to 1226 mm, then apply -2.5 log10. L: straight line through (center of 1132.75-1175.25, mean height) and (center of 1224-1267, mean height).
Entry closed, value 0.10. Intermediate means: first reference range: 67.3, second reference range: 69.8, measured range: 62.4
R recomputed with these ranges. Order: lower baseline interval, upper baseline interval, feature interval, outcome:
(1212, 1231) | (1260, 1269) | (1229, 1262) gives -0.071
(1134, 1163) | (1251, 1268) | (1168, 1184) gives 0.497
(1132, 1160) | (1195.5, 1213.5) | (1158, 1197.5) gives 0.340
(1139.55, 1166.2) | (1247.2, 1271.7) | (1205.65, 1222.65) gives 0.121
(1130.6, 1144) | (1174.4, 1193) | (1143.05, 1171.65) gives 0.340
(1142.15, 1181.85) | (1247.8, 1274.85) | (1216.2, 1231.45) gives 0.007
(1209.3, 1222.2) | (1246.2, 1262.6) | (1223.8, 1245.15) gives -0.029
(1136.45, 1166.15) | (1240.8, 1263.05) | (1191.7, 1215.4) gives 0.080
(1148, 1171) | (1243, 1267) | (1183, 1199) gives -0.147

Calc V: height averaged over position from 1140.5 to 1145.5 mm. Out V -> 96.2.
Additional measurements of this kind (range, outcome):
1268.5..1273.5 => 70.1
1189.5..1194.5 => 69.8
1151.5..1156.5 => 64.1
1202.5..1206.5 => 64.8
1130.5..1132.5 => 97.5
